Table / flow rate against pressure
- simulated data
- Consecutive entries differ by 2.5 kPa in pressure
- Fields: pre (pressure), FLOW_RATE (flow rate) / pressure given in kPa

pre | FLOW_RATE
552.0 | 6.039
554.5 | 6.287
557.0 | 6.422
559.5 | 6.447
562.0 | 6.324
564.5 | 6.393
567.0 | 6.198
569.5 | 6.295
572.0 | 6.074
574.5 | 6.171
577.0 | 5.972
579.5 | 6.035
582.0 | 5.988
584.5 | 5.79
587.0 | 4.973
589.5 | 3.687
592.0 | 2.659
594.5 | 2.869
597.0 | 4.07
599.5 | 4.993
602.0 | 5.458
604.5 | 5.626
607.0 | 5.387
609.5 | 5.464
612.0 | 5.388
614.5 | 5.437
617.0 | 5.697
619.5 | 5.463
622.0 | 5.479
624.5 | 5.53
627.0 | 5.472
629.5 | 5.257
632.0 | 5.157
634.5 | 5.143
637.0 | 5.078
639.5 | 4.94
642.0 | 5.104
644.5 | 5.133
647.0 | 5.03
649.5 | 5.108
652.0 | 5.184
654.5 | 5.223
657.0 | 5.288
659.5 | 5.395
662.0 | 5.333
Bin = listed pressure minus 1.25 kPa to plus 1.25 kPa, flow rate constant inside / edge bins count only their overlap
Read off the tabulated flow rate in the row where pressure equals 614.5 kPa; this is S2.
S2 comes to 5.437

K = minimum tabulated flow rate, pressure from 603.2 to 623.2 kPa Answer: 5.387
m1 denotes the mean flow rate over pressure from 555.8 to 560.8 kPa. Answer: 6.43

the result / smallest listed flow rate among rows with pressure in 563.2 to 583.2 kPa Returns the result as 5.972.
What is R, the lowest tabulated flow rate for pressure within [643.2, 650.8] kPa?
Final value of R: 5.03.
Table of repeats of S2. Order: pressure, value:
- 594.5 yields 2.869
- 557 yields 6.422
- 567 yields 6.198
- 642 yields 5.104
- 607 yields 5.387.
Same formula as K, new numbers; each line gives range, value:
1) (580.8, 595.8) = 2.659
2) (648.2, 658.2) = 5.108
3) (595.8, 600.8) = 4.07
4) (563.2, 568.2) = 6.198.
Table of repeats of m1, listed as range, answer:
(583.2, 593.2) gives 4.29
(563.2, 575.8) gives 6.23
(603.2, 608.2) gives 5.51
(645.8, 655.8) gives 5.14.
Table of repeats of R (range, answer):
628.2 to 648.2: 4.94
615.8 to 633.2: 5.157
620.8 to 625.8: 5.479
